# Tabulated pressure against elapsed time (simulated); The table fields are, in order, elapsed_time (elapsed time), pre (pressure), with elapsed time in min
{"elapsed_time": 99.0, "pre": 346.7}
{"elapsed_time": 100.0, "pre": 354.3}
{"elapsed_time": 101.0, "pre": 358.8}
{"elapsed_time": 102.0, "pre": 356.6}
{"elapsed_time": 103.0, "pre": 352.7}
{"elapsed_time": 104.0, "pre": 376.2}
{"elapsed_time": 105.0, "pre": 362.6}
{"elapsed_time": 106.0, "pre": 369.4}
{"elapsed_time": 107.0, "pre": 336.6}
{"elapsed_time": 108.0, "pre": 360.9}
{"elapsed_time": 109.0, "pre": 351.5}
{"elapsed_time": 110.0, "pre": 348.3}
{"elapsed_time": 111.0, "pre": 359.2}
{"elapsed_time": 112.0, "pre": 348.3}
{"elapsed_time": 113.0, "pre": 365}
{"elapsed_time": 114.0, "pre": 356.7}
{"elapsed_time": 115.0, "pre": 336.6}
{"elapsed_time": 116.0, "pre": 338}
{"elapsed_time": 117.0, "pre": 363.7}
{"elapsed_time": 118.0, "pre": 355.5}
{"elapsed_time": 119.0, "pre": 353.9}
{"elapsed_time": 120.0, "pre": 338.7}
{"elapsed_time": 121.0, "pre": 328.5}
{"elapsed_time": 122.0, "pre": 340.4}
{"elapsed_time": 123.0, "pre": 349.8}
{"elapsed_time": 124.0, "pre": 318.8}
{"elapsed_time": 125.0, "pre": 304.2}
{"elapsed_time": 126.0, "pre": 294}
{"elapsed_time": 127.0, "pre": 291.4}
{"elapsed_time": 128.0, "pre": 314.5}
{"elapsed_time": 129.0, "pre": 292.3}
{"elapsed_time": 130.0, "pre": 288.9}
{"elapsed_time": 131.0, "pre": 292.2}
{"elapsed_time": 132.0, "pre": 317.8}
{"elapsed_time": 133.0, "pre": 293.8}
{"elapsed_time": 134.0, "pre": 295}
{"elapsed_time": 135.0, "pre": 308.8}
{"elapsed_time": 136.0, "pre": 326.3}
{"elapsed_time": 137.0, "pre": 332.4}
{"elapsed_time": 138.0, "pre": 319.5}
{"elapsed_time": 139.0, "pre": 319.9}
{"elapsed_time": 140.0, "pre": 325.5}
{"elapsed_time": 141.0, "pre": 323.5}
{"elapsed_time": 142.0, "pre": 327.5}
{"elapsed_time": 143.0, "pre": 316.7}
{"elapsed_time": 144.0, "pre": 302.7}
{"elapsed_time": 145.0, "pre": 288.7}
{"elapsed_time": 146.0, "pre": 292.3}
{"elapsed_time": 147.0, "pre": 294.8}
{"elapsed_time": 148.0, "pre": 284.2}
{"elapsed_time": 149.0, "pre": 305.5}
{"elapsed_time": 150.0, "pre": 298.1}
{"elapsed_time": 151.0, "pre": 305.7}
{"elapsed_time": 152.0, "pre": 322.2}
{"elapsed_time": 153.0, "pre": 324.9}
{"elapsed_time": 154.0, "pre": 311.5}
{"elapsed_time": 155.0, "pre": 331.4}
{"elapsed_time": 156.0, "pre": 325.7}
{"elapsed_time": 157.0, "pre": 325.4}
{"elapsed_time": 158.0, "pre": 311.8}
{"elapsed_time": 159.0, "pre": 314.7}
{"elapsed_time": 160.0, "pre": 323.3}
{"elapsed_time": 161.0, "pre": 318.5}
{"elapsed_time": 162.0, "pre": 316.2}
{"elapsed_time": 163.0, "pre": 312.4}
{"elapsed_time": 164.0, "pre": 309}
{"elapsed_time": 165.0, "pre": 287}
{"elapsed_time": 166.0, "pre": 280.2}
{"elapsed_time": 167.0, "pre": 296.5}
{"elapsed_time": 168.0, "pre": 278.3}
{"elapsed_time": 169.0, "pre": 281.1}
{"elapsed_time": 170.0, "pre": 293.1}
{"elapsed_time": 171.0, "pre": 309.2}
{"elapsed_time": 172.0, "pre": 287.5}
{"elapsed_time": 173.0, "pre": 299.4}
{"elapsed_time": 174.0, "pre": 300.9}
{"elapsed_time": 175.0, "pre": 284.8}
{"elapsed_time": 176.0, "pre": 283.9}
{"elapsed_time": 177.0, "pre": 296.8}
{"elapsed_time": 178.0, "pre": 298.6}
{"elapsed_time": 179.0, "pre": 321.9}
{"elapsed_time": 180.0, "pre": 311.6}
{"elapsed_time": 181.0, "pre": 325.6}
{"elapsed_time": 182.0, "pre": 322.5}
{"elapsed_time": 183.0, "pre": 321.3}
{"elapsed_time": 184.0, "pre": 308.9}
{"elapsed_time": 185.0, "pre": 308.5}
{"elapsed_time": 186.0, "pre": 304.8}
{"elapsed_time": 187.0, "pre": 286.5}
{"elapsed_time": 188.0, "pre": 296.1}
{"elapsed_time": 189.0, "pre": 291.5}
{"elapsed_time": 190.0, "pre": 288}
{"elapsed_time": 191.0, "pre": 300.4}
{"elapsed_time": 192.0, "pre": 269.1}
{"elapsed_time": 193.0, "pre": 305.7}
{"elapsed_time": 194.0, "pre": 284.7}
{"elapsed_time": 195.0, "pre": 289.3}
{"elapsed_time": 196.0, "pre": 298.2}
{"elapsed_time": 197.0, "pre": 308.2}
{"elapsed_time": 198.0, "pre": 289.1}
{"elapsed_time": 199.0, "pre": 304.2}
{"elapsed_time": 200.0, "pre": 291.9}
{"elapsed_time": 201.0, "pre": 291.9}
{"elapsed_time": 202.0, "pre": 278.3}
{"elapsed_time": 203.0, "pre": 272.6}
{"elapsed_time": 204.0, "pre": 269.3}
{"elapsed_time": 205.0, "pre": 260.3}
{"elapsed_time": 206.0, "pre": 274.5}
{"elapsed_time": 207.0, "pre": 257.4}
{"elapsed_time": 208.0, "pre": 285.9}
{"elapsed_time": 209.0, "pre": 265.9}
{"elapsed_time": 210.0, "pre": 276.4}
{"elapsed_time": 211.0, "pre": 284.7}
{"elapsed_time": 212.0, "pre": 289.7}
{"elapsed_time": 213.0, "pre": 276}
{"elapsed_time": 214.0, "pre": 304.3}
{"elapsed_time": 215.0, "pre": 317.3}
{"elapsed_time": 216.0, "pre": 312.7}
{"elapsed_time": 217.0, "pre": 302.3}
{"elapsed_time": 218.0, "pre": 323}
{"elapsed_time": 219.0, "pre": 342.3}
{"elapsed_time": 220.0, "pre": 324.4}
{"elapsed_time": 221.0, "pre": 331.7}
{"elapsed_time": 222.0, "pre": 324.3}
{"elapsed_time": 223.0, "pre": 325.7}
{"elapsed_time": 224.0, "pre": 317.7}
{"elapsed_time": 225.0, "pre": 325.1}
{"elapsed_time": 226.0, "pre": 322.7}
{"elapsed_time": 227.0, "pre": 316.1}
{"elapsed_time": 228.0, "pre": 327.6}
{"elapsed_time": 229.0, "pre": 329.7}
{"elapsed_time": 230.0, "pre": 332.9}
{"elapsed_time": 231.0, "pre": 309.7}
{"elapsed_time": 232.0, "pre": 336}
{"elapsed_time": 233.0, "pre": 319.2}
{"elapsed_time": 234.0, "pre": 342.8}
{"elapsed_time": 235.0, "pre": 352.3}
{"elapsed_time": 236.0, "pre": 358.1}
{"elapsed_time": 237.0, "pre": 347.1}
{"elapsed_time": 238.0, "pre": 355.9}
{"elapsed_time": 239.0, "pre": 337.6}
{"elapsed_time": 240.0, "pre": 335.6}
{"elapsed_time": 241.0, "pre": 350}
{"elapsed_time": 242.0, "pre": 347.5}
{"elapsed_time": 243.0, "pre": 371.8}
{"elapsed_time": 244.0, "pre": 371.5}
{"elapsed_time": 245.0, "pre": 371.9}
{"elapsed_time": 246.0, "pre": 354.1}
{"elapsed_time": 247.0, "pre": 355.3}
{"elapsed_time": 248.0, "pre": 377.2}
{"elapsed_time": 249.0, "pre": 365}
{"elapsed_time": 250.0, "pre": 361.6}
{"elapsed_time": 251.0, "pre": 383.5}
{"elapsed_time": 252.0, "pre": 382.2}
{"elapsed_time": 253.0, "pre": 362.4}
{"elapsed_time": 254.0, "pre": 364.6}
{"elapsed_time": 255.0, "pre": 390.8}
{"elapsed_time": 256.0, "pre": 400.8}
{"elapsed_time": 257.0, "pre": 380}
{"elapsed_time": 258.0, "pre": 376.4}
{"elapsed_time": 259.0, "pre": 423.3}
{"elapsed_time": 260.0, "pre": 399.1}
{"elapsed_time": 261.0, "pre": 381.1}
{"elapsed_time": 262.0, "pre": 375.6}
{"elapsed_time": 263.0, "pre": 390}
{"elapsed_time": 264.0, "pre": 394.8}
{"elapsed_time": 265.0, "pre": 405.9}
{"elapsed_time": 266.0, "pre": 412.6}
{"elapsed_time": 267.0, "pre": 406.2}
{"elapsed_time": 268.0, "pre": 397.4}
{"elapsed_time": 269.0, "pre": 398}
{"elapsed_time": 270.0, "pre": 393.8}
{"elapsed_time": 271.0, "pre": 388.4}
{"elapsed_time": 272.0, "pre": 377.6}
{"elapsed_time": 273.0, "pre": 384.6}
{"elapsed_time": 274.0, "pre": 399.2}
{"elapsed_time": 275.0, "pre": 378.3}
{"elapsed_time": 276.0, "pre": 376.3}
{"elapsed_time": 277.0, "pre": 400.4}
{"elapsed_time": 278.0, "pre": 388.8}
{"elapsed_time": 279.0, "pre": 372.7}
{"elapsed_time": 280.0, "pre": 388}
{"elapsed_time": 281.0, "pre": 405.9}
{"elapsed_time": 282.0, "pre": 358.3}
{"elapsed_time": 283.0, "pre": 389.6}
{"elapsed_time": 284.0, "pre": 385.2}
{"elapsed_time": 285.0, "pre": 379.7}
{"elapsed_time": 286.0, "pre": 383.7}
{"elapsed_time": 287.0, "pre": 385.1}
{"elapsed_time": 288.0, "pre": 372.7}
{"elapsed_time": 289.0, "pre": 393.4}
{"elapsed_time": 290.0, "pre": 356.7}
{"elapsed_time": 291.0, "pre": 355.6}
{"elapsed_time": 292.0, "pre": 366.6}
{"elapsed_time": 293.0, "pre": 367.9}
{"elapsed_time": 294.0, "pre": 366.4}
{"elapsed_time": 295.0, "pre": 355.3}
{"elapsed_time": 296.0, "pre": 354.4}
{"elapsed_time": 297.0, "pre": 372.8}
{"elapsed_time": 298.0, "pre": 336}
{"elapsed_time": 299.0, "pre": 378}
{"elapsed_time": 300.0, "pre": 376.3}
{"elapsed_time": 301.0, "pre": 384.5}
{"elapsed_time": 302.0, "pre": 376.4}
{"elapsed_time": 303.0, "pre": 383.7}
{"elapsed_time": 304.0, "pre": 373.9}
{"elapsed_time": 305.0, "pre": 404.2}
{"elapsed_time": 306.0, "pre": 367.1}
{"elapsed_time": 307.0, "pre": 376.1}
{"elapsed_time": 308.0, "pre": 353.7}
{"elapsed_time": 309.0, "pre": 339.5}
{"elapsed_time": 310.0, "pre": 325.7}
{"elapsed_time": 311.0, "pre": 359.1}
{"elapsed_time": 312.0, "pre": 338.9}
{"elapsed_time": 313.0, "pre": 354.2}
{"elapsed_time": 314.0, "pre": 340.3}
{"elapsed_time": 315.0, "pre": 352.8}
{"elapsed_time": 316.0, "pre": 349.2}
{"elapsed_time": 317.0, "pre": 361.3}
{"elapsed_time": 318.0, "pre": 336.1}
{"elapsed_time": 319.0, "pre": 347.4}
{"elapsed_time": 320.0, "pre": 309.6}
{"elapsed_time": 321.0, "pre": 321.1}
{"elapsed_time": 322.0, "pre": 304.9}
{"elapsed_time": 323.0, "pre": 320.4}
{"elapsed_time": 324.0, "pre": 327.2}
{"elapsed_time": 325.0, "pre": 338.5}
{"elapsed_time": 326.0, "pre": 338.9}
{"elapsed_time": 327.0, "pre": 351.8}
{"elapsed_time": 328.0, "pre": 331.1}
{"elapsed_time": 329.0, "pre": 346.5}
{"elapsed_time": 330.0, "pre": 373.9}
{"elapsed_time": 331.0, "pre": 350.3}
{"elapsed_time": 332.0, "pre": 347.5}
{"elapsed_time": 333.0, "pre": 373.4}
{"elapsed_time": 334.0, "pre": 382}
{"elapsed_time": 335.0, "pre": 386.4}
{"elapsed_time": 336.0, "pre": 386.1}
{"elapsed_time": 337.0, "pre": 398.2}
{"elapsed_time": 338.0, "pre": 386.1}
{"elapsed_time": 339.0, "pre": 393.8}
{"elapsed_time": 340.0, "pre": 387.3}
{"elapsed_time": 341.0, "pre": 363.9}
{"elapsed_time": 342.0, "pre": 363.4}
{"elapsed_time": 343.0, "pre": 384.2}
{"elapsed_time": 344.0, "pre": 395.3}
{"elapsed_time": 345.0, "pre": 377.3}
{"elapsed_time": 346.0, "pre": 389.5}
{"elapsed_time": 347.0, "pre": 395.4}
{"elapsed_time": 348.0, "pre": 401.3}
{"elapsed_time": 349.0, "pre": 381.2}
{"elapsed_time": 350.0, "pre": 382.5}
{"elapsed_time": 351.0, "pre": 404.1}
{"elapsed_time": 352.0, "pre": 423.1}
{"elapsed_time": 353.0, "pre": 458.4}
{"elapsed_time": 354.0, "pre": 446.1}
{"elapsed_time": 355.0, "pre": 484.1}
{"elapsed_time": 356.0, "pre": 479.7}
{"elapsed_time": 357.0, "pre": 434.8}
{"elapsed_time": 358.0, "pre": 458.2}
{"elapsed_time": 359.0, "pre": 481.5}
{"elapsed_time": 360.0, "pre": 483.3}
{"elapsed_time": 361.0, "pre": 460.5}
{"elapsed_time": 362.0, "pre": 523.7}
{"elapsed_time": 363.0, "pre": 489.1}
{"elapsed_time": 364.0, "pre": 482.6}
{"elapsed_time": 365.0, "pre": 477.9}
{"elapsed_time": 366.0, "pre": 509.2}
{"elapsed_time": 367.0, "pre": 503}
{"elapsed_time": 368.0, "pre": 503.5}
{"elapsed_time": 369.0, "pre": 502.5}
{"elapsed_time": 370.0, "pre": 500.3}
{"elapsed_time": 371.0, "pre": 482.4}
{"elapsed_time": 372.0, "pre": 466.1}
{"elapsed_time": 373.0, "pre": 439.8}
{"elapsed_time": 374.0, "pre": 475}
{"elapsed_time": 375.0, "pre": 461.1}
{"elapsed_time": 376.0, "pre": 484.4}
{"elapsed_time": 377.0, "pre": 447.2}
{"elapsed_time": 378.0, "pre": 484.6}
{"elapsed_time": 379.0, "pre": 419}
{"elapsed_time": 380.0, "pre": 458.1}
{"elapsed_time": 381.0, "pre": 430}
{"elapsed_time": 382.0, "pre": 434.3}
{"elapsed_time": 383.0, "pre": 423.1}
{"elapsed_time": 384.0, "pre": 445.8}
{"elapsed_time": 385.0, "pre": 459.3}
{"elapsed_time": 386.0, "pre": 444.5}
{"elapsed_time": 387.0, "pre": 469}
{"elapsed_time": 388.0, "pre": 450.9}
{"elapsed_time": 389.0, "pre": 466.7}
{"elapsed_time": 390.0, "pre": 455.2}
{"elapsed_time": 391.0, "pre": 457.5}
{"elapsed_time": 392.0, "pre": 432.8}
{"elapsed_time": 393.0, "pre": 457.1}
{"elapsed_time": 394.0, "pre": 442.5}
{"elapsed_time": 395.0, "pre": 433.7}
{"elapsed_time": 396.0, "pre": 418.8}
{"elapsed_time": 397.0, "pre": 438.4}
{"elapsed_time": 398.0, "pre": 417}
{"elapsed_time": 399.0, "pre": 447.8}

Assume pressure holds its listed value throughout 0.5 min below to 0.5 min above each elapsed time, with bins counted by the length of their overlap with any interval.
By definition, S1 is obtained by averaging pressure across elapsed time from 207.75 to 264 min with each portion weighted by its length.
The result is 343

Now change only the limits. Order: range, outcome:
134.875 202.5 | 304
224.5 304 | 370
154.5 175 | 305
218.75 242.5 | 334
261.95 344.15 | 369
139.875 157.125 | 311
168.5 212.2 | 293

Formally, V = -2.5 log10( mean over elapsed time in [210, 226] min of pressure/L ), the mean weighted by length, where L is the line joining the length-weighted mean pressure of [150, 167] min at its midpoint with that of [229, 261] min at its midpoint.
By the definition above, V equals 0.11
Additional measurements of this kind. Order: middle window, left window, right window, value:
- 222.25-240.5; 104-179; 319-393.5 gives 0.09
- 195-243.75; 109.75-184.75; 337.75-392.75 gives 0.15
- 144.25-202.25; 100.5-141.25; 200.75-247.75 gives 0.08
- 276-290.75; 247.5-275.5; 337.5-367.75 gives 0.05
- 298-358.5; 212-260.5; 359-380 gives 0.17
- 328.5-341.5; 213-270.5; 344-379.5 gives 0.16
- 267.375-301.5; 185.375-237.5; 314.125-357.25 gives -0.10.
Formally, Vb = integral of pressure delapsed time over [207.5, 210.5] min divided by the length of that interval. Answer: 276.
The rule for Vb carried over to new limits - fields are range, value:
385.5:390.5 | 457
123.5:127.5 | 302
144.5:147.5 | 292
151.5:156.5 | 323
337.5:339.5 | 390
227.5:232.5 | 327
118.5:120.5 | 346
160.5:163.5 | 316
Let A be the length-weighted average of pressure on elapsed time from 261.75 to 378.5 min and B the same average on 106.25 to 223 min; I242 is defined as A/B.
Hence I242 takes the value 1.3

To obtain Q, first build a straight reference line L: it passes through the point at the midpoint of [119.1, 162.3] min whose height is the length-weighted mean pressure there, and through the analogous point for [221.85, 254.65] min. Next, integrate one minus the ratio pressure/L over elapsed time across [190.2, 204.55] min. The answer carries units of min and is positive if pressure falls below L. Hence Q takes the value 1.9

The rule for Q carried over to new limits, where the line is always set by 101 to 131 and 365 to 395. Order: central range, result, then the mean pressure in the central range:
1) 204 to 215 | 3.0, 279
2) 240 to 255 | 1.3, 365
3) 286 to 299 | 1.7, 366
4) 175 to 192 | 3.1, 303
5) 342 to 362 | 0.9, 428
